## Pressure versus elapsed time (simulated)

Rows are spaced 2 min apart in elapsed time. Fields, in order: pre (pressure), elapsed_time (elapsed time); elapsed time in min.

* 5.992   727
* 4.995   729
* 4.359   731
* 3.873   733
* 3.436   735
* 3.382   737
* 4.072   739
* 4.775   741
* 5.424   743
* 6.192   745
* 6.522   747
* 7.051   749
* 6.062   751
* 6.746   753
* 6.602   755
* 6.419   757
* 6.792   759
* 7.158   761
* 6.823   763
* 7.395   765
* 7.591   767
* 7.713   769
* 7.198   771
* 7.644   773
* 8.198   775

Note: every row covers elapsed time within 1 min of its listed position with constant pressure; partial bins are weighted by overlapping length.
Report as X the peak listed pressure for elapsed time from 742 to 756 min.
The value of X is 7.051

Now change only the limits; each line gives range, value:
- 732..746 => 6.192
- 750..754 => 6.746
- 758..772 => 7.713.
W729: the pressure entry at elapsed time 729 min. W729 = 4.995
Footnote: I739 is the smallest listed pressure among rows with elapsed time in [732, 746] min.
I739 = 3.382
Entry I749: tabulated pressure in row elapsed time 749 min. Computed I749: 7.051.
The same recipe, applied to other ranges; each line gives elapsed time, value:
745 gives 6.192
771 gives 7.198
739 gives 4.072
